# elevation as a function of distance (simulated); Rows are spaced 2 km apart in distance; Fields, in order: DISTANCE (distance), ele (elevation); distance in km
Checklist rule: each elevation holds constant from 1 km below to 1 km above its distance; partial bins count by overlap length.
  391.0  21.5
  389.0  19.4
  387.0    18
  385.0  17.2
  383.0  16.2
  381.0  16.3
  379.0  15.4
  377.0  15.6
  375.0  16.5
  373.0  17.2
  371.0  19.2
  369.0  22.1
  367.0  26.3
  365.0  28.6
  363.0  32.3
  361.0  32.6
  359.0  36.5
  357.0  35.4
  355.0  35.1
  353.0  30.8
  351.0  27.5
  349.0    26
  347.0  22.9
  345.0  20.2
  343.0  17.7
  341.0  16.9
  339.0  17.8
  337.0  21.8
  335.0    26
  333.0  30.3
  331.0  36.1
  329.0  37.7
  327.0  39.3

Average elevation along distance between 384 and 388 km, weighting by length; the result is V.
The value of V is 17.6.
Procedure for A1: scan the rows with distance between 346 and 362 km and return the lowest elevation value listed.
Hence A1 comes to 22.9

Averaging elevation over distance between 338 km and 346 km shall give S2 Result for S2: 18.1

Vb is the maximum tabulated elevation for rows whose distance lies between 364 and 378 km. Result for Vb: 28.6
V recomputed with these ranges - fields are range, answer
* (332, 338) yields 26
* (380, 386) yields 16.6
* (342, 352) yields 22.9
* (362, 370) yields 27.3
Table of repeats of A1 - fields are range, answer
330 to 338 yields 21.8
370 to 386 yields 15.4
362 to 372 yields 19.2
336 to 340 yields 17.8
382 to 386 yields 16.2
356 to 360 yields 35.4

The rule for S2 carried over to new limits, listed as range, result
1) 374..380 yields 15.8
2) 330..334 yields 33.2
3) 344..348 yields 21.5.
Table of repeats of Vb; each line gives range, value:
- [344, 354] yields 30.8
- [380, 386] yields 17.2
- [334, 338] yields 26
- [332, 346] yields 30.3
